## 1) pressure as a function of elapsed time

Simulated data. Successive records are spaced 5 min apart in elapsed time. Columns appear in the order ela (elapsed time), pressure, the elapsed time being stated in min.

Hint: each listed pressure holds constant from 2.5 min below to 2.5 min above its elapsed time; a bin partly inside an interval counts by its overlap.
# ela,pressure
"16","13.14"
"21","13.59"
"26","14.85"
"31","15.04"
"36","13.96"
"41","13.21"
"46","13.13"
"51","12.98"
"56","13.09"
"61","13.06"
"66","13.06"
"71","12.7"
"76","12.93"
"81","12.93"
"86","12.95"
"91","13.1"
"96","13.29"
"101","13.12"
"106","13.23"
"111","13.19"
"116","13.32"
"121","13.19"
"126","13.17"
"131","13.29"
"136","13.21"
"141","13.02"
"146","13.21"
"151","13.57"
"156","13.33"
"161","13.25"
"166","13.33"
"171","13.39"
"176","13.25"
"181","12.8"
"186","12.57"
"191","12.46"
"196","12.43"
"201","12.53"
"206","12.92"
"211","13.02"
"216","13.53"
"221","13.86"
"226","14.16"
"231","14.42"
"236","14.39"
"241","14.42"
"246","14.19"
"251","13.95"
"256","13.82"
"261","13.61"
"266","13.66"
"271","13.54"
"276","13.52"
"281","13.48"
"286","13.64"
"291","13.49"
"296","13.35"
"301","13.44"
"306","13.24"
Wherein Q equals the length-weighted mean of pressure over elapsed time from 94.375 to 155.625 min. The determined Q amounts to 13.2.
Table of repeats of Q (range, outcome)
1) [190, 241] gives 13.5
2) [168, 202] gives 12.8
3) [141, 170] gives 13.3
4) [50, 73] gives 13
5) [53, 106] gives 13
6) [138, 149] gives 13.1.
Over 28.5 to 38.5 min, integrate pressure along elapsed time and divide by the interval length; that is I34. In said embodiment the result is 14.5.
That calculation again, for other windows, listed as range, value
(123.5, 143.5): 13.2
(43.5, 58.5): 13.1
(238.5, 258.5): 14.1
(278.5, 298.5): 13.5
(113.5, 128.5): 13.2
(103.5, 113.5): 13.2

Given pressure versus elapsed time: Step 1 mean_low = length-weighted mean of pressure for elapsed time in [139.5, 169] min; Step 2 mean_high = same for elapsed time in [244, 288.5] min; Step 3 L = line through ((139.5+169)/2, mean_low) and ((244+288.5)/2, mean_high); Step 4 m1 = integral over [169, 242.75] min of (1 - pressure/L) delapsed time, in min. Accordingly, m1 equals 0.9 min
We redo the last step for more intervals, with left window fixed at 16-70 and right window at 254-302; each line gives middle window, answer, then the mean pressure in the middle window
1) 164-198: 1.66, 12.9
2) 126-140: 0.35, 13.2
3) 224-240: -0.92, 14.3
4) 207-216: 0.27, 13.1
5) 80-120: 1.18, 13.2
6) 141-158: 0.29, 13.3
